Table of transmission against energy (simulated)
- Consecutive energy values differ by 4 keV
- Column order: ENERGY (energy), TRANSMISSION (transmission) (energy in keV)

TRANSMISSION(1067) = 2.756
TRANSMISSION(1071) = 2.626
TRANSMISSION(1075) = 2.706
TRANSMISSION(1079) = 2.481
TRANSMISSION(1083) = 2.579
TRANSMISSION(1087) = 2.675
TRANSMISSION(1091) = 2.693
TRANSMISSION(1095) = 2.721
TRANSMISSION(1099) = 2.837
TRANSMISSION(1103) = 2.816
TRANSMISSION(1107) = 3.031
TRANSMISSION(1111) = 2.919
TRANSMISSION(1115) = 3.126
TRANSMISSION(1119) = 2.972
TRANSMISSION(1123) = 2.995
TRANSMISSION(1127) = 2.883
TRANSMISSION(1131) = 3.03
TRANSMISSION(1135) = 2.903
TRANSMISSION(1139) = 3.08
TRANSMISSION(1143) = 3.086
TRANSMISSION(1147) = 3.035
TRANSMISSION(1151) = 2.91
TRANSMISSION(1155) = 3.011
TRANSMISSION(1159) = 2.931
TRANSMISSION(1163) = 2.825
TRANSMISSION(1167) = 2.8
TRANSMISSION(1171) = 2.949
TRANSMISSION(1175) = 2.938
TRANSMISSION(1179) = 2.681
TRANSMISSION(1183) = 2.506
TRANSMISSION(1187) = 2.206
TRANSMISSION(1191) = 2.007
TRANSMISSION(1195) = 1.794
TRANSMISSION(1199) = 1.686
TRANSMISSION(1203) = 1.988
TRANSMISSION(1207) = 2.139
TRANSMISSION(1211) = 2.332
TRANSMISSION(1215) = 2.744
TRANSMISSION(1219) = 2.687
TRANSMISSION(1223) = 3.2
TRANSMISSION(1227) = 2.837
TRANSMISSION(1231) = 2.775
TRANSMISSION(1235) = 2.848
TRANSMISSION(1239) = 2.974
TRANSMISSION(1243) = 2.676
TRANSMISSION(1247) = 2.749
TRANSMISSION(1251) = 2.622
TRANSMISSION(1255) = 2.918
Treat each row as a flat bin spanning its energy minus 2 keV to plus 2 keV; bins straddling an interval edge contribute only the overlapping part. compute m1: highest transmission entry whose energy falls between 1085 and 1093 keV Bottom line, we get 2.693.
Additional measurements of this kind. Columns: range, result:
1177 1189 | 2.681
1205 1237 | 3.2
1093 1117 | 3.126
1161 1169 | 2.825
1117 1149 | 3.086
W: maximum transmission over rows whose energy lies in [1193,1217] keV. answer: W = 2.744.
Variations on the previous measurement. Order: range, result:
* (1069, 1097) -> 2.721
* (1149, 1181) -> 3.011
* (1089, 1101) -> 2.837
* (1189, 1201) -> 2.007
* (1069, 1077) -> 2.706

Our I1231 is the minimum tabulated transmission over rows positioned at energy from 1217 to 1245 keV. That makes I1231 2.676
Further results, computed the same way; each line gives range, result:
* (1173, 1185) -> 2.506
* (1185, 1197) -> 1.794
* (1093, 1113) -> 2.721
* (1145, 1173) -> 2.8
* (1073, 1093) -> 2.481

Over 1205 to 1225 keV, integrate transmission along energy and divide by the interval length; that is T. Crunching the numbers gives 2.62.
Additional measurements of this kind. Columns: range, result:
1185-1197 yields 2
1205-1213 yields 2.24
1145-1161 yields 2.97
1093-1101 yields 2.78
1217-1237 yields 2.87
